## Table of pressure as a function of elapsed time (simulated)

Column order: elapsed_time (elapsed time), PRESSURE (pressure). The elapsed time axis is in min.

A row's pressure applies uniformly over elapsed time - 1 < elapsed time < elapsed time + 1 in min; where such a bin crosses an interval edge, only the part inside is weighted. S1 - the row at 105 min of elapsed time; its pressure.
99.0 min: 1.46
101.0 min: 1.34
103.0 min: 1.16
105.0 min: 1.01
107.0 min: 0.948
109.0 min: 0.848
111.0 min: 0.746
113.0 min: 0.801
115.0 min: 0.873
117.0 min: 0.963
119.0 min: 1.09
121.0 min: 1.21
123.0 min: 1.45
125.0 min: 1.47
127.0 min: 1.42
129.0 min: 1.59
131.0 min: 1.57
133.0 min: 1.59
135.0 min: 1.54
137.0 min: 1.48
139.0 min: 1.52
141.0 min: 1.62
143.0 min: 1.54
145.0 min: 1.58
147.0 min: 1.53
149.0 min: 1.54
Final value 1.01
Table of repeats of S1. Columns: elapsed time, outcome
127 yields 1.42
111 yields 0.746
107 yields 0.948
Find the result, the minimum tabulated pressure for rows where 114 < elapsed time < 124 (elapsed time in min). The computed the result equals 0.873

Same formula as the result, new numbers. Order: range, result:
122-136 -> 1.42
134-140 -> 1.48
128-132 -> 1.57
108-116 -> 0.746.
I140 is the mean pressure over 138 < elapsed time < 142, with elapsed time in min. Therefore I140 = 1.57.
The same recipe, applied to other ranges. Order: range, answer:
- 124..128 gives 1.44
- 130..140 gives 1.54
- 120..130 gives 1.43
